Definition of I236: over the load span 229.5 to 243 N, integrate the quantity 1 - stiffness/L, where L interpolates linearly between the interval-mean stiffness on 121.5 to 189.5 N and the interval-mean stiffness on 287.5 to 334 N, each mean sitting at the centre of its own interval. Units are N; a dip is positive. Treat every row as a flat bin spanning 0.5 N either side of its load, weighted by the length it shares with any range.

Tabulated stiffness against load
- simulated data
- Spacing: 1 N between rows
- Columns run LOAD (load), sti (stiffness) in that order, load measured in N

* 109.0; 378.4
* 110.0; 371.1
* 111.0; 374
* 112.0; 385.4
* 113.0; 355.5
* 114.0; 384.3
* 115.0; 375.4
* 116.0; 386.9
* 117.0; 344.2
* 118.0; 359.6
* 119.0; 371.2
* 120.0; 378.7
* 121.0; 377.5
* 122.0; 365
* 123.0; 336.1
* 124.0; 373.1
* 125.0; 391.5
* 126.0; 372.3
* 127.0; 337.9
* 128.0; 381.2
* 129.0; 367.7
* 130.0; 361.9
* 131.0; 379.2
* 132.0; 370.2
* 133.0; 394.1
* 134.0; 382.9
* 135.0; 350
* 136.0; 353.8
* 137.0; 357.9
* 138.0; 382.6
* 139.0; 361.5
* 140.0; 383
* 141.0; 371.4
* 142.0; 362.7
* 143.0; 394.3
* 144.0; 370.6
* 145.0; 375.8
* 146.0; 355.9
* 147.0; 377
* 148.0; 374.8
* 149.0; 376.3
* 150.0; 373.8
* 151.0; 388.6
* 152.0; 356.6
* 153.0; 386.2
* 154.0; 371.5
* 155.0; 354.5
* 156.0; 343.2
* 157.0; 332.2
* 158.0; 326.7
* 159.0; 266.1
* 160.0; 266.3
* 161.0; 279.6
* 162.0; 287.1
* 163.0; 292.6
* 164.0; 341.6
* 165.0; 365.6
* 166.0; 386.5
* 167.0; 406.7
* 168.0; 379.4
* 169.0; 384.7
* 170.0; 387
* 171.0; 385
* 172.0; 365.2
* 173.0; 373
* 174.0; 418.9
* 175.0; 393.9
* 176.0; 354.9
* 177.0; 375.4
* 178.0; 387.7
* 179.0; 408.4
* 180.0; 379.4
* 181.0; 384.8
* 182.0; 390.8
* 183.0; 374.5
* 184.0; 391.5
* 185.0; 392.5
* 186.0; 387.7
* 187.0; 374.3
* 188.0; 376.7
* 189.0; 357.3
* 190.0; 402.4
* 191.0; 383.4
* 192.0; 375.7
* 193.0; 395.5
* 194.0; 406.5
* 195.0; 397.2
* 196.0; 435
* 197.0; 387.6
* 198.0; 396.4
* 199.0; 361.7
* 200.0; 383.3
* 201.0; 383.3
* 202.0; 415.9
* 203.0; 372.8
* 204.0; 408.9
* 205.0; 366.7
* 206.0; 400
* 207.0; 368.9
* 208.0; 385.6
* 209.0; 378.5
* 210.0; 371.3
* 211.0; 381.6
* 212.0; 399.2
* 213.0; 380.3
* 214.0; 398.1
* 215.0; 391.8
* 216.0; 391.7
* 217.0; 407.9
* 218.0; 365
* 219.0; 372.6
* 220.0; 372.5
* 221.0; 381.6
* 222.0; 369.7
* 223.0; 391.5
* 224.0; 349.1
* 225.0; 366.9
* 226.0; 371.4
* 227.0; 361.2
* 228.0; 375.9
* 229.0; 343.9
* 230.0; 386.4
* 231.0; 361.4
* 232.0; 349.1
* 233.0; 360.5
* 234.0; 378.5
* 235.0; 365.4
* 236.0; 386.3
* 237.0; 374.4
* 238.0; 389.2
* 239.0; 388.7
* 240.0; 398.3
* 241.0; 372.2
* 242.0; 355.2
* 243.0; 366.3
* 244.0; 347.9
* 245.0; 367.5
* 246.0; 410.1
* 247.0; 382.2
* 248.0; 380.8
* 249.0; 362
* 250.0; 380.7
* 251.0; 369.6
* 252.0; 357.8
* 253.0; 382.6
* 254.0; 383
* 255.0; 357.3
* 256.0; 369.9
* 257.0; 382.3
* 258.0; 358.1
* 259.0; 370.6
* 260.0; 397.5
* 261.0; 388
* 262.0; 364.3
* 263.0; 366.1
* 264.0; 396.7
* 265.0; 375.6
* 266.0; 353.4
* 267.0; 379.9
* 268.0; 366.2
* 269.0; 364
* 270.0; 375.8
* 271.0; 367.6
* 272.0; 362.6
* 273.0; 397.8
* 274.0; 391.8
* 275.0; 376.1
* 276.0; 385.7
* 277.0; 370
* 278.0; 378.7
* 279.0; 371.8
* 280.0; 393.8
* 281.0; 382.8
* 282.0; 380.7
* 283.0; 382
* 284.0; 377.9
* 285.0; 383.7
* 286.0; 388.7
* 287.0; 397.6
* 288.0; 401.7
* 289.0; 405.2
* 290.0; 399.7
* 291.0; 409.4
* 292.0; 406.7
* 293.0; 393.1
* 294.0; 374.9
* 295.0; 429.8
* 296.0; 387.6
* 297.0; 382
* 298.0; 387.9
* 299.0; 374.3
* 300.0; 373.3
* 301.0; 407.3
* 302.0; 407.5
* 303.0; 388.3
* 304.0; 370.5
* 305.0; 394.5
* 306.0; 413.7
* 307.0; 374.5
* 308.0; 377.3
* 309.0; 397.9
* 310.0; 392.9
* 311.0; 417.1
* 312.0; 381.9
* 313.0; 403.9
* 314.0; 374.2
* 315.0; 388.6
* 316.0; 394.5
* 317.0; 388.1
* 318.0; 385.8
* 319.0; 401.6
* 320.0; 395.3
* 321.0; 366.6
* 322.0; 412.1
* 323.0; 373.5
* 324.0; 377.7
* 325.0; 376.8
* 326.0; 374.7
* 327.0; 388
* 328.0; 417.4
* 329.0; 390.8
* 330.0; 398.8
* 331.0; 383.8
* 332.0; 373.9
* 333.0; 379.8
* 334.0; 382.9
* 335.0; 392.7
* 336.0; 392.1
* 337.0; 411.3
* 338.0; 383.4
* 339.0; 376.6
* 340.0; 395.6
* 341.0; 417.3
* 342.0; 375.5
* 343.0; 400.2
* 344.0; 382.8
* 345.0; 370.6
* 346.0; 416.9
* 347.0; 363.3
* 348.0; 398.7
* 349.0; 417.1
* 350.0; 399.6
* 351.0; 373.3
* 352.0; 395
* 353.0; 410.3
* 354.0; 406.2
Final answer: 0.2 N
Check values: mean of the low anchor 366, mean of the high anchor 391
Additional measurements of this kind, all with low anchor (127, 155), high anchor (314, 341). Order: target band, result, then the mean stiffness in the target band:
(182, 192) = -0.17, 382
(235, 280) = 0.80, 376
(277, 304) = -0.34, 390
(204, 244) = 0.31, 376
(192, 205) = -0.57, 393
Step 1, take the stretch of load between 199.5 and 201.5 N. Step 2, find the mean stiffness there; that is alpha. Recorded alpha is 383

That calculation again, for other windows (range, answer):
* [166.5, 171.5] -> 389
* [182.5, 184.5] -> 383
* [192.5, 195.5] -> 400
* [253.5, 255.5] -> 370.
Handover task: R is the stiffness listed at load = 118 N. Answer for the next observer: 359.6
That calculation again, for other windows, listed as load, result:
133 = 394.1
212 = 399.2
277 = 370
